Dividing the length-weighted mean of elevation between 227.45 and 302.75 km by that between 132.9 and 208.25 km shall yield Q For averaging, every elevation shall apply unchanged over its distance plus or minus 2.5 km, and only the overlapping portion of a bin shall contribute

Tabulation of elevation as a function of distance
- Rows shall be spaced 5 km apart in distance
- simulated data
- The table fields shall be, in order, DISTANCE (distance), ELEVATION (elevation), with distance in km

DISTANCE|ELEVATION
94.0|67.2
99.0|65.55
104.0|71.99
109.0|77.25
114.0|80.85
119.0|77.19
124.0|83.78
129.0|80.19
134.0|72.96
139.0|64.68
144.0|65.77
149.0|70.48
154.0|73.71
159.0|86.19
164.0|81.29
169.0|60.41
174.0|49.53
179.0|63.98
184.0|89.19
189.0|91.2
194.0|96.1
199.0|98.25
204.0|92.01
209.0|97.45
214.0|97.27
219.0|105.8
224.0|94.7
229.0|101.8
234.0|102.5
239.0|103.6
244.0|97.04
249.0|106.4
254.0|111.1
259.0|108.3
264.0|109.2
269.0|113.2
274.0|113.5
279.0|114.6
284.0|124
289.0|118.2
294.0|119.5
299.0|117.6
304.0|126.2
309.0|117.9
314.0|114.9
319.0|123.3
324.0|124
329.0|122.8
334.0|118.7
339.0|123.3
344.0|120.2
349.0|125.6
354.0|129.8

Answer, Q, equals 1.43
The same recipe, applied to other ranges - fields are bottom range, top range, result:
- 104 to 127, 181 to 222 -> 1.21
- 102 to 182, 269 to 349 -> 1.65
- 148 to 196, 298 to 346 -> 1.59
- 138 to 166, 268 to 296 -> 1.58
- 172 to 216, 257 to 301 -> 1.34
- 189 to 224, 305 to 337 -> 1.24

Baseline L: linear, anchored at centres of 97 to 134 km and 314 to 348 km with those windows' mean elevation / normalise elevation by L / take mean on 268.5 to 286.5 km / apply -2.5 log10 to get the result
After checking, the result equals -0.059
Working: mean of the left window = 76.6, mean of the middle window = 117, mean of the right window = 122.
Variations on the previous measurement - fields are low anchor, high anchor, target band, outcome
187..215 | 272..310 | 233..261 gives 0.03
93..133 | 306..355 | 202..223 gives -0.01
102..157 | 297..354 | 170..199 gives 0.12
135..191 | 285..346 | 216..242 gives -0.09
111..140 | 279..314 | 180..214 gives 0.02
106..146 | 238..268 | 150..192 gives 0.16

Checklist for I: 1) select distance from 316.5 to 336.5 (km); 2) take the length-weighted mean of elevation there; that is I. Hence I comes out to 122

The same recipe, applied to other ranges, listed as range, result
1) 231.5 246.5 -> 101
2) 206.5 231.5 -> 99.4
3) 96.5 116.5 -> 73.9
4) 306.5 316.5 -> 116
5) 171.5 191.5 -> 73.5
